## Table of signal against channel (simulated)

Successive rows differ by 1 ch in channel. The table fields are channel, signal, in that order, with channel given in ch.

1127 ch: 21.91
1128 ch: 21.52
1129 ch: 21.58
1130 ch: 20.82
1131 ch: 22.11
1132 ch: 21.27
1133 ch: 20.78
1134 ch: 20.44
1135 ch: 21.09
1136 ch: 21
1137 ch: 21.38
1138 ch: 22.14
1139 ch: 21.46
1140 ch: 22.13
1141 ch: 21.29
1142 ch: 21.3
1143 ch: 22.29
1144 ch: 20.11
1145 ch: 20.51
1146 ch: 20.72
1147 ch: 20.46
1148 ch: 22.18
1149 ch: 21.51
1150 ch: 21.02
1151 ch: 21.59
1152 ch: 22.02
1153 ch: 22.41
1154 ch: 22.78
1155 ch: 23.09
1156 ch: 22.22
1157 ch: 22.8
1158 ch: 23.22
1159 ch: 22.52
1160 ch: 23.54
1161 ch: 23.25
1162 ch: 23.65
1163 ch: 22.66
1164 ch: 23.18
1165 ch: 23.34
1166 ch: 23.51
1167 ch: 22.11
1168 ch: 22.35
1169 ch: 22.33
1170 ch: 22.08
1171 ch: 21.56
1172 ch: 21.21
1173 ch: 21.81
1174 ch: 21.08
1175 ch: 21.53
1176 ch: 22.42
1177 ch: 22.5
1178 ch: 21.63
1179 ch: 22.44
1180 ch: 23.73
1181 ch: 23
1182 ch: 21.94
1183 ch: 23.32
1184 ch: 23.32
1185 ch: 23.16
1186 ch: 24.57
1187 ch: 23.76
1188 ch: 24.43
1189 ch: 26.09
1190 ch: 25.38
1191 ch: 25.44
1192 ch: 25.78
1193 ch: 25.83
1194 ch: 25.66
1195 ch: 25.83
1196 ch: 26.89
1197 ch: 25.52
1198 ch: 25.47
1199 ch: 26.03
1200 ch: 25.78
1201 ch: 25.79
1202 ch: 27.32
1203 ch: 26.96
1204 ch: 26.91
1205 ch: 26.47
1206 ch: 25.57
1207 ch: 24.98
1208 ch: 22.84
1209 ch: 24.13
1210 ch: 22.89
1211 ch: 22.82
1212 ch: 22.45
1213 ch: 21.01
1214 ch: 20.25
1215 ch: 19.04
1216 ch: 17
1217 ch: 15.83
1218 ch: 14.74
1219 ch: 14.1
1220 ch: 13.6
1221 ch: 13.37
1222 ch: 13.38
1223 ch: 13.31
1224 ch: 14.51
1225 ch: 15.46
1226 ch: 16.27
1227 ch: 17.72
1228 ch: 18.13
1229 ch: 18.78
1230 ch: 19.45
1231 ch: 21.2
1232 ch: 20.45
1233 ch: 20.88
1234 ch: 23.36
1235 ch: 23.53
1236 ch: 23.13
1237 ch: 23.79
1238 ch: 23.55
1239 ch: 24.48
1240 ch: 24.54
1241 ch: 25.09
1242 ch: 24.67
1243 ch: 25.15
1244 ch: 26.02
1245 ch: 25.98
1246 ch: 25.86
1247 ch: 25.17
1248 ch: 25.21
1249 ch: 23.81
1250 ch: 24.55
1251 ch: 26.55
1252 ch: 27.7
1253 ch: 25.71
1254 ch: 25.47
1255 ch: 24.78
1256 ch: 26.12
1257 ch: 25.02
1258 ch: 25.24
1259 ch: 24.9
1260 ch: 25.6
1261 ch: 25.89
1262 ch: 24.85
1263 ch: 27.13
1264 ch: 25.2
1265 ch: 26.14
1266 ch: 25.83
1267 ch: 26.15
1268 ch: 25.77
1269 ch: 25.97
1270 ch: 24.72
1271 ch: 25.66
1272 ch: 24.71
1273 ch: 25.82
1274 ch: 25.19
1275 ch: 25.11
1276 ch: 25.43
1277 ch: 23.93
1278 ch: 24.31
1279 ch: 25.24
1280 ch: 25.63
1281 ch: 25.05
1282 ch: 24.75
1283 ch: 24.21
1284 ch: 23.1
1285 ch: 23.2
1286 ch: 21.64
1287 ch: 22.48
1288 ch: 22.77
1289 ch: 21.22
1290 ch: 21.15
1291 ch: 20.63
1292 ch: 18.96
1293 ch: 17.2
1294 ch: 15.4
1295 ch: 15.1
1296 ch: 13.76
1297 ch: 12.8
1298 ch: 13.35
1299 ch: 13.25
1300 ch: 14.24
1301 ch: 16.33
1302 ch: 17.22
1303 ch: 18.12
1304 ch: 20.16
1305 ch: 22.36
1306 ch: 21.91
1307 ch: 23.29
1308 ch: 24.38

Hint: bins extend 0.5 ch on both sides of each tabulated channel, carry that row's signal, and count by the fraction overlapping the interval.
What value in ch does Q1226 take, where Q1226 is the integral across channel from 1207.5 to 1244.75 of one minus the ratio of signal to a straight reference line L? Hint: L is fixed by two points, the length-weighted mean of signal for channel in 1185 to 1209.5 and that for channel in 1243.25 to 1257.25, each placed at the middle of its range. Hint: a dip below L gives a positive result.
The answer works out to 7.99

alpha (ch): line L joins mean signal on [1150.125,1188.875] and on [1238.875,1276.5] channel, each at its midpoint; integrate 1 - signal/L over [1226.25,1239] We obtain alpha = 1.80 ch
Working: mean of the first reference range 22.7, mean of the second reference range 25.5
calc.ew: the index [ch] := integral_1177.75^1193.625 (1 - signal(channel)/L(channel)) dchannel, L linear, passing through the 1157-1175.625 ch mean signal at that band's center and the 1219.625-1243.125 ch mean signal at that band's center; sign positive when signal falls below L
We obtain -1.7 ch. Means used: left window 22.5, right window 19.9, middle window 24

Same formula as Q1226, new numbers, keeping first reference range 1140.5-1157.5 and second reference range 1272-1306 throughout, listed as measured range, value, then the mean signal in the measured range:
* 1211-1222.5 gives 2.2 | 17.1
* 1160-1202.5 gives -4.7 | 23.8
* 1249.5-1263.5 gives -3.2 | 25.7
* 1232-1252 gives -3.3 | 24.5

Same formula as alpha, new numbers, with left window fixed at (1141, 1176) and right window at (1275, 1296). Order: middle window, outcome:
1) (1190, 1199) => -1.52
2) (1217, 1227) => 3.39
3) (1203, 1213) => -1.03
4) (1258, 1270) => -2.04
